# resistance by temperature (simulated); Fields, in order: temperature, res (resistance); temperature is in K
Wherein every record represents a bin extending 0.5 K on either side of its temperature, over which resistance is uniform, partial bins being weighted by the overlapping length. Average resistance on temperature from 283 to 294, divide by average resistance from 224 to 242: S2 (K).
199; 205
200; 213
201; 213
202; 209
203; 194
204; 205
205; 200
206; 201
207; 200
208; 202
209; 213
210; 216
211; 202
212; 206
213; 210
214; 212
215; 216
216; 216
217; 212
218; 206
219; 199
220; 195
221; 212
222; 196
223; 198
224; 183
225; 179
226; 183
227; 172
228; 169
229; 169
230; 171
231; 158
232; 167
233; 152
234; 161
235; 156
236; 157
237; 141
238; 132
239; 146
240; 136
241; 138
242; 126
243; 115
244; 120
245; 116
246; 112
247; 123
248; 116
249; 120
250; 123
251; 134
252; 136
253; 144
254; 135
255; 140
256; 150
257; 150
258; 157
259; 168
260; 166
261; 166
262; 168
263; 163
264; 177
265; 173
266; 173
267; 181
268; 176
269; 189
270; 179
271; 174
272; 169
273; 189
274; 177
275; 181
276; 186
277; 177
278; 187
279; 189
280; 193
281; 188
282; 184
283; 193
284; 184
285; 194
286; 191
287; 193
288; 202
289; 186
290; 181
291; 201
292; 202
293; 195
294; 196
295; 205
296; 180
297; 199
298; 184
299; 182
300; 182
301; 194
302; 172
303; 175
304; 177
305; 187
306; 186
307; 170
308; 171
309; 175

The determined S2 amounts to 1.22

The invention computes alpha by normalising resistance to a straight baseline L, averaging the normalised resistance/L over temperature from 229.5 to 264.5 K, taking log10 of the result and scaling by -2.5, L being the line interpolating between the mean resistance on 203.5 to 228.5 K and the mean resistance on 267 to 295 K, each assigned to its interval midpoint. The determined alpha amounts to 0.32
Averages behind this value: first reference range 200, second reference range 187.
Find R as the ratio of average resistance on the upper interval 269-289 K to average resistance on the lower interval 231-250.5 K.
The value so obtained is 1.4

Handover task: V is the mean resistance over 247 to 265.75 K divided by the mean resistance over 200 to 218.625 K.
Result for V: 0.7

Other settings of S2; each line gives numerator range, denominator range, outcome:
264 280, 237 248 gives 1.42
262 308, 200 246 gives 1.03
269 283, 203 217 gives 0.88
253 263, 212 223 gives 0.75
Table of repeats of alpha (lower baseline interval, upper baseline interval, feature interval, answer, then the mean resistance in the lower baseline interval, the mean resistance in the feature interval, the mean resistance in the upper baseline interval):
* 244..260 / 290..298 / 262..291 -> -0.08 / 135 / 183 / 195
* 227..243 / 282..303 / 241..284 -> 0.08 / 151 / 159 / 190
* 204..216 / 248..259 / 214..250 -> 0.08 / 207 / 162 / 139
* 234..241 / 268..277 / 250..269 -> 0.06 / 145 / 159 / 180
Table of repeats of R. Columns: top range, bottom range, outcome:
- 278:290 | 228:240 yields 1.22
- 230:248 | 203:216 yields 0.67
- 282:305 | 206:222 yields 0.91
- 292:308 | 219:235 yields 1.05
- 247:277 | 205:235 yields 0.84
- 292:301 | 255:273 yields 1.13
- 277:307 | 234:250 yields 1.44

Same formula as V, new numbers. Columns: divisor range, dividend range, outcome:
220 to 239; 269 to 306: 1.10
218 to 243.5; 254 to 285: 1.06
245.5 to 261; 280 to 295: 1.38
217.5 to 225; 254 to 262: 0.79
